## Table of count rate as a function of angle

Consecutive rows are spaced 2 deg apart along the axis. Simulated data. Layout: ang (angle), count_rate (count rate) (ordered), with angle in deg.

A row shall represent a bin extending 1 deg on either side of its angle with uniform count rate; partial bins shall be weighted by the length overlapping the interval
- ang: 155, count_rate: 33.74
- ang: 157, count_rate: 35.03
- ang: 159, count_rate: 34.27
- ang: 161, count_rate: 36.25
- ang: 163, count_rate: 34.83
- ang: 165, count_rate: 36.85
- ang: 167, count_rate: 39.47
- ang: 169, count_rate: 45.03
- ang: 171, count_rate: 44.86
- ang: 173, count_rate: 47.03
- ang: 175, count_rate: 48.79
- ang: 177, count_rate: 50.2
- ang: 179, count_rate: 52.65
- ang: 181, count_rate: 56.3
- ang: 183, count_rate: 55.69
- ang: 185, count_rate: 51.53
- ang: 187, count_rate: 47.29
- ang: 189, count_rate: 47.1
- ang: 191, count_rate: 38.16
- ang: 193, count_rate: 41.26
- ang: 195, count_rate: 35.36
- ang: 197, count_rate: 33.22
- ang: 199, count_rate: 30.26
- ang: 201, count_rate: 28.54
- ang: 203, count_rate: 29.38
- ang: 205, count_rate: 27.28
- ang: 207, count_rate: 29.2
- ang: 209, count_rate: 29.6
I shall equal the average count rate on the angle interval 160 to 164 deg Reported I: 35.5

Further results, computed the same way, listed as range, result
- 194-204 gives 31.4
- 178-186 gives 54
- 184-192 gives 46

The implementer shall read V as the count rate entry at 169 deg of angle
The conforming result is 45.03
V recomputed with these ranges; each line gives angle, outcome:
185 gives 51.53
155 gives 33.74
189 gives 47.1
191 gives 38.16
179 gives 52.65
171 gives 44.86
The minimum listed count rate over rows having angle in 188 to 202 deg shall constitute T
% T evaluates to 28.54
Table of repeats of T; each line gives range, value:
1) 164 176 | 36.85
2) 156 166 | 34.27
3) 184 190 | 47.1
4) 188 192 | 38.16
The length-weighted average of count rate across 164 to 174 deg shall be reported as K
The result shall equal 42.6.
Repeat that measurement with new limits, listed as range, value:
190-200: 35.7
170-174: 45.9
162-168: 37.1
